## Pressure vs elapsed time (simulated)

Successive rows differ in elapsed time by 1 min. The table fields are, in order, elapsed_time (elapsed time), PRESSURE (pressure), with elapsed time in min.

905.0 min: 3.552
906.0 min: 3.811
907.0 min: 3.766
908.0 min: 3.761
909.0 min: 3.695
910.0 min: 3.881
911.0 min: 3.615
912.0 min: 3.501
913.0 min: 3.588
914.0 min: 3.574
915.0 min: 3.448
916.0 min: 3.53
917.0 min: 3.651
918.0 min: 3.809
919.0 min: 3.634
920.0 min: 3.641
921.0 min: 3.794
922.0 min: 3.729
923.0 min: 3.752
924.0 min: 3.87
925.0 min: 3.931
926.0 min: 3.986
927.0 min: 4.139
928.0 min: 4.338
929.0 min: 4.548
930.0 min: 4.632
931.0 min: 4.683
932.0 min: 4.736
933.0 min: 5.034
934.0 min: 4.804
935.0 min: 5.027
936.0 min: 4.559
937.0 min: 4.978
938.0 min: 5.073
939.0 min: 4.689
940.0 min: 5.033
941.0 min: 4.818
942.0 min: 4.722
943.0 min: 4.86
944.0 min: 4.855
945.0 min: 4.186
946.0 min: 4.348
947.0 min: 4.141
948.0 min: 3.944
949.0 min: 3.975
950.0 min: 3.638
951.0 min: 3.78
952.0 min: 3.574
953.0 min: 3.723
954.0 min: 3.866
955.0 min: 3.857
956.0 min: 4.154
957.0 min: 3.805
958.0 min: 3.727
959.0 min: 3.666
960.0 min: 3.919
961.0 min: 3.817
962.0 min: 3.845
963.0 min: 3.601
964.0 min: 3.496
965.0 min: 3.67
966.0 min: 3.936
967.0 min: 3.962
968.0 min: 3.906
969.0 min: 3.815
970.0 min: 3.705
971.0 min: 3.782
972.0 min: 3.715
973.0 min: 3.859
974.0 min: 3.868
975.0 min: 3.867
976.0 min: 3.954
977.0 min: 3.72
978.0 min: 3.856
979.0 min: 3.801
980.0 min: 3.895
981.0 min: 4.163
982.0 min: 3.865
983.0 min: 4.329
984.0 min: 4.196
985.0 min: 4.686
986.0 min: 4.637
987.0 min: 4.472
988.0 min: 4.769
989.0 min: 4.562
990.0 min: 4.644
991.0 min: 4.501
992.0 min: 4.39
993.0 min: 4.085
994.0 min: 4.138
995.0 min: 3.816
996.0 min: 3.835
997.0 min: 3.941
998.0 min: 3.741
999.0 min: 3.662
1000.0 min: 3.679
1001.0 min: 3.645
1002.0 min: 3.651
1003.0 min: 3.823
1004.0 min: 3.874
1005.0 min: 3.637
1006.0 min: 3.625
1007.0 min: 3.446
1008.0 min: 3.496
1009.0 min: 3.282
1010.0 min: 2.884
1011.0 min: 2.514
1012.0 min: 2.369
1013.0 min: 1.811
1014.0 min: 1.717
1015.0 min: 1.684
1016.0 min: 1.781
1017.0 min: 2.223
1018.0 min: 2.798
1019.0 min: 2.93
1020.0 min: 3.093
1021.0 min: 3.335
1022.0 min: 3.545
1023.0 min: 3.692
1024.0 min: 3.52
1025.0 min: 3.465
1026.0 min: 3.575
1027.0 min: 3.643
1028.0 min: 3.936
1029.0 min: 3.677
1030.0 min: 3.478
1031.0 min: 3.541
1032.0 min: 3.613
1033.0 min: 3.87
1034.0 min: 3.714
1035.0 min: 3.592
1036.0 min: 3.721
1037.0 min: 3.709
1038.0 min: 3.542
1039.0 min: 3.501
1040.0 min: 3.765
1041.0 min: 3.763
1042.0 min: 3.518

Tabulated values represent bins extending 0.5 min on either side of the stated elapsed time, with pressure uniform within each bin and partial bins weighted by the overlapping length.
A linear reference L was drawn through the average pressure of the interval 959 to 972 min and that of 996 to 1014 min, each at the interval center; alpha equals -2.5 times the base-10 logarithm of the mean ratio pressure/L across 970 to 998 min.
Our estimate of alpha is -0.16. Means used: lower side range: 3.78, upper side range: 3.33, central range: 4.11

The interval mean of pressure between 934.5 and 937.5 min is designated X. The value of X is 4.85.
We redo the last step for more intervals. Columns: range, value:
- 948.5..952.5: 3.74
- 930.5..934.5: 4.81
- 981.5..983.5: 4.1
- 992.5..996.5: 3.97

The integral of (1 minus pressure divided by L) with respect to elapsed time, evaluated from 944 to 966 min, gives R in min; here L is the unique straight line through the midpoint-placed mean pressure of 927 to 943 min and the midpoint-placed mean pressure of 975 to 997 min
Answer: 3.2 min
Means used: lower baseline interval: 4.76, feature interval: 3.87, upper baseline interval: 4.19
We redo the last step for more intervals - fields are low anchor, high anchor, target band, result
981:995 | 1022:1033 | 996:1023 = 5.9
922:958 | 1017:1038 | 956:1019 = 3.5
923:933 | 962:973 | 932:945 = -2.1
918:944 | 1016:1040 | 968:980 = 0.5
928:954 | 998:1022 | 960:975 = 0.5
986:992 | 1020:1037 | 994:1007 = 1.7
